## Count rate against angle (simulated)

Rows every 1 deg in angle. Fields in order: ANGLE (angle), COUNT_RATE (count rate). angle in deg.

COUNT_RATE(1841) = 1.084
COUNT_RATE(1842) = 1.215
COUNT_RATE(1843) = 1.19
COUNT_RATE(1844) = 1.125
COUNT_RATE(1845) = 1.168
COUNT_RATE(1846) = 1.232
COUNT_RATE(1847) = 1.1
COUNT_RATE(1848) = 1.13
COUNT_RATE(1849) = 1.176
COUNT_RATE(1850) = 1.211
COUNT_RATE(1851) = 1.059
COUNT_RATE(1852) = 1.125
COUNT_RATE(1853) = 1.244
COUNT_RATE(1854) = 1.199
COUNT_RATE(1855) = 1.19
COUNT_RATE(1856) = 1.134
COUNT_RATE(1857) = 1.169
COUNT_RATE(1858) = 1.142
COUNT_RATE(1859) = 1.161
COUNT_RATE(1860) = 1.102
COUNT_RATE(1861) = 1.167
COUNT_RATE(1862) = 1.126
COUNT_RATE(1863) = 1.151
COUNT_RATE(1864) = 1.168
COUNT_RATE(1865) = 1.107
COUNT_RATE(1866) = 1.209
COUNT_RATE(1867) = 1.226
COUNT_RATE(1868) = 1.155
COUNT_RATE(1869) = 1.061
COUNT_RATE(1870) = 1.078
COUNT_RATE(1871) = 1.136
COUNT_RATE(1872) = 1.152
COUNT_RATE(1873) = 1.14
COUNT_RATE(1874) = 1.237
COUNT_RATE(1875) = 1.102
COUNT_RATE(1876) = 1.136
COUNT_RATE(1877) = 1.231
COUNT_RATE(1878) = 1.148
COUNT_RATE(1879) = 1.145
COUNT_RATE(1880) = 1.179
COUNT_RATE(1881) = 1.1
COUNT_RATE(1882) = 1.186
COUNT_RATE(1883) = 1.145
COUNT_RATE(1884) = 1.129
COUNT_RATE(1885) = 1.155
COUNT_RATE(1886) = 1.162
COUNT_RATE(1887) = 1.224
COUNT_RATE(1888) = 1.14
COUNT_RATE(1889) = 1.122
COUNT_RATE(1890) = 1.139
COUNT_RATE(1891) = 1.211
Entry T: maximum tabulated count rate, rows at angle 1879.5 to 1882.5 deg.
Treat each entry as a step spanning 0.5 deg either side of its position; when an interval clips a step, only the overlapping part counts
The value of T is 1.186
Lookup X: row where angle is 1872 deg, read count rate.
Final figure 1.152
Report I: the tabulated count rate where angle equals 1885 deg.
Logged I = 1.155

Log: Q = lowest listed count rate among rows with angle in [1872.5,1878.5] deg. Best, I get 1.102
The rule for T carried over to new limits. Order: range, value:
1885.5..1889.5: 1.224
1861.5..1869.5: 1.226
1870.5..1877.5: 1.237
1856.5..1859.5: 1.169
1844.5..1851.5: 1.232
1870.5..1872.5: 1.152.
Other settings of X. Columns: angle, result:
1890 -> 1.139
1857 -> 1.169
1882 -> 1.186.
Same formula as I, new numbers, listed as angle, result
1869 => 1.061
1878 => 1.148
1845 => 1.168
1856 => 1.134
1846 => 1.232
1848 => 1.13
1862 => 1.126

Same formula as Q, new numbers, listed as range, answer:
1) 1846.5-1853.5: 1.059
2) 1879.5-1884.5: 1.1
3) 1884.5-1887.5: 1.155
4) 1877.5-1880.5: 1.145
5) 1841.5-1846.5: 1.125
